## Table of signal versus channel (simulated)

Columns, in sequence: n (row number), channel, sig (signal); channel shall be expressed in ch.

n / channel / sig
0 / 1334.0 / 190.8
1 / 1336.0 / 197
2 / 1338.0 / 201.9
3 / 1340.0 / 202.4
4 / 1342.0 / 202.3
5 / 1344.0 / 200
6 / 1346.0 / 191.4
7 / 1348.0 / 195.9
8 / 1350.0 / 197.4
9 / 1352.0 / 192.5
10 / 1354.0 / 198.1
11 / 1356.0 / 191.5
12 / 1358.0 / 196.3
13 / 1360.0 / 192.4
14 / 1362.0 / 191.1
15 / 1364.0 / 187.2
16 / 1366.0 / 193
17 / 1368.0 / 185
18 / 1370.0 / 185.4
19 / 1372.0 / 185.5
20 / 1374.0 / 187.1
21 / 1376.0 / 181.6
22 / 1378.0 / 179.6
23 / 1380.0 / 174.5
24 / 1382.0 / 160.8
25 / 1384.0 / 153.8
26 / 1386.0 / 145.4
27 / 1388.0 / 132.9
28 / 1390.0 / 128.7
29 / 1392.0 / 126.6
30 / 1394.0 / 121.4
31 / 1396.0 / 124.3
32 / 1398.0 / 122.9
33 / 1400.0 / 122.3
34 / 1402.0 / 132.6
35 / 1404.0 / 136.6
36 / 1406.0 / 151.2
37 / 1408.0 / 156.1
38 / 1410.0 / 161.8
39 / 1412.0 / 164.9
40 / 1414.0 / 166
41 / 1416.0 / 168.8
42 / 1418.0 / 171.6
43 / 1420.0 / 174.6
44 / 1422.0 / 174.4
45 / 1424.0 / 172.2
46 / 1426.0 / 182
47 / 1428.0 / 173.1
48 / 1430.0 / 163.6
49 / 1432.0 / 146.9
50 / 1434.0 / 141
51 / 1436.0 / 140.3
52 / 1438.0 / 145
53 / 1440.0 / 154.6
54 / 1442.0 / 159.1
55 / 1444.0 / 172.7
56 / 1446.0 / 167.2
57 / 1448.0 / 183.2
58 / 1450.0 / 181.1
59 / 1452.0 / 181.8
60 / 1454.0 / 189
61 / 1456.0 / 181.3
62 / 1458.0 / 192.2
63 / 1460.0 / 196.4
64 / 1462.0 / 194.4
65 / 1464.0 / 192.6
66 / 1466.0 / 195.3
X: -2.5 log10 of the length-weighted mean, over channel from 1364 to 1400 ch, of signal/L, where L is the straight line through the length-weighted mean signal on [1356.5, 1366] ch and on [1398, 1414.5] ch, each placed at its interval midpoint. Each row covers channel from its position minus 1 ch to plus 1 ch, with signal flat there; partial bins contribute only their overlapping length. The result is 0.09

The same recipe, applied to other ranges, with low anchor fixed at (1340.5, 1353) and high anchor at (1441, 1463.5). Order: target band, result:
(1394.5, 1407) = 0.40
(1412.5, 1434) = 0.11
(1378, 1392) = 0.27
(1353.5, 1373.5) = 0.02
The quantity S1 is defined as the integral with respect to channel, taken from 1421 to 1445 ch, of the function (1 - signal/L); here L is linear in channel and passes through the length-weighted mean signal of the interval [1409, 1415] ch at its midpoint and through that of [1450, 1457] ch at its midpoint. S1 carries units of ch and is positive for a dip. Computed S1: 1.9 ch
